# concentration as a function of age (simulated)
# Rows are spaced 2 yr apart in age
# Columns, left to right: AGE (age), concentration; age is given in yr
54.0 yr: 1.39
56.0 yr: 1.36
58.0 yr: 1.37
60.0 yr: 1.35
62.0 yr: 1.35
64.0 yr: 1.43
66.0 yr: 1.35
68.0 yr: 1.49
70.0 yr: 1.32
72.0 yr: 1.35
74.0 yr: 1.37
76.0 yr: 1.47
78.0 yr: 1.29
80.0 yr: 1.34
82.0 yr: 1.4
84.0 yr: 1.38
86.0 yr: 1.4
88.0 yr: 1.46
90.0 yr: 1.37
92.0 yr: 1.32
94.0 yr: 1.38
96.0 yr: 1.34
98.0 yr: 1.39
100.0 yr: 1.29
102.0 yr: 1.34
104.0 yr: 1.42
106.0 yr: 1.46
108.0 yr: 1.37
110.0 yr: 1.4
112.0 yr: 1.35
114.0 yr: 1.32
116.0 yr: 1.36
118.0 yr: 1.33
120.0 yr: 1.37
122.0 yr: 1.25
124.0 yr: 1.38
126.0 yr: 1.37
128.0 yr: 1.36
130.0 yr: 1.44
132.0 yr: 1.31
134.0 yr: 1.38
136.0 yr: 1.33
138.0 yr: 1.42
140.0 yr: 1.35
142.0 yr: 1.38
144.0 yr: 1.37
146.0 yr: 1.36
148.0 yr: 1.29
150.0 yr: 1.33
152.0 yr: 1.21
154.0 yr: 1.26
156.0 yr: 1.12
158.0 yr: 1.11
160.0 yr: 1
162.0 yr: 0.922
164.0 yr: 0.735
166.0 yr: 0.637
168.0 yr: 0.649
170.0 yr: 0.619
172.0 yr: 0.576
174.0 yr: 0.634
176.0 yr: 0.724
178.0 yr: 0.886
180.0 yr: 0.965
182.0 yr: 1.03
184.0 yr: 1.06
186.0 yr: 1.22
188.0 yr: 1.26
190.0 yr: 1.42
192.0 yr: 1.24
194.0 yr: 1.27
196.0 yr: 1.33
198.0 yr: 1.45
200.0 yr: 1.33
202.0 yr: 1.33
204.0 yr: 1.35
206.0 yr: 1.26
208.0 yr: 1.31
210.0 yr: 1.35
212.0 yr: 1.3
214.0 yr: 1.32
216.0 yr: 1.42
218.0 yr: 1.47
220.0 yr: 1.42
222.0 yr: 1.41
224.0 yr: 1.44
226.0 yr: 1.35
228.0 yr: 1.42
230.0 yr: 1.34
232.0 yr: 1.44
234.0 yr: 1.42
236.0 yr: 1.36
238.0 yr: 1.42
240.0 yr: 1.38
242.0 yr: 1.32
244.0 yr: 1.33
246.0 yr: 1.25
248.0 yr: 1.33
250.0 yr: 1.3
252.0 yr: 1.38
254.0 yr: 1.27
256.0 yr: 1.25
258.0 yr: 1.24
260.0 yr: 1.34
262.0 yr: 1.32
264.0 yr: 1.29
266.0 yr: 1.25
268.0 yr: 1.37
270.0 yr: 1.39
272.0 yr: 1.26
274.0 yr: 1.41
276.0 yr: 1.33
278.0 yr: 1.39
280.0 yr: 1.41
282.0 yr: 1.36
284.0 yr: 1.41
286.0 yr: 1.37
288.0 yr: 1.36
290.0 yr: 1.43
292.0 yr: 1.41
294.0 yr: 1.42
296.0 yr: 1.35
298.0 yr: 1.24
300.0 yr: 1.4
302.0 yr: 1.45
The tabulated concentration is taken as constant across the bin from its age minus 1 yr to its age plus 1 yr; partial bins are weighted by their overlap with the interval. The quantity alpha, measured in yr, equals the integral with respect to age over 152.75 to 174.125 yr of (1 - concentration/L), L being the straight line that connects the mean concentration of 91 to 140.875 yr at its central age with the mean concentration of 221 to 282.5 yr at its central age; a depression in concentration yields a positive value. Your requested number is 7.9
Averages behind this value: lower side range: 1.36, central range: 0.855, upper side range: 1.35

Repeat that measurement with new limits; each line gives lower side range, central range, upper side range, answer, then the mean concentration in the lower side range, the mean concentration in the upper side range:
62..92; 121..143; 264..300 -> 0.3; 1.38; 1.36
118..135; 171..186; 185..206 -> 5.2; 1.36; 1.32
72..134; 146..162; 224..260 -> 2.1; 1.37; 1.34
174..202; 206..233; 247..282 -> -3.4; 1.15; 1.33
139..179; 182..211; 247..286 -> -4.3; 1.01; 1.33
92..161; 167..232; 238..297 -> 6.8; 1.33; 1.34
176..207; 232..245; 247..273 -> -1.0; 1.21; 1.31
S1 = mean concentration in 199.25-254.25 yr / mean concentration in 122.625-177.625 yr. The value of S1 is 1.21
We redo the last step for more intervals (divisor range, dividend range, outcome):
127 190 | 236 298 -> 1.22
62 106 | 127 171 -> 0.84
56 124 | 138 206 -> 0.81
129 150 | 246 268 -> 0.95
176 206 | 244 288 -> 1.10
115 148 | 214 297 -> 1.00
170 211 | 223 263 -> 1.18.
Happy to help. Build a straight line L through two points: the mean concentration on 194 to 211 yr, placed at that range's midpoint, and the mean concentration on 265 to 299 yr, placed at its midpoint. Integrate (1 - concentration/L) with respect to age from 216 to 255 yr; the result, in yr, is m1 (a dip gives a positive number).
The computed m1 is -0.8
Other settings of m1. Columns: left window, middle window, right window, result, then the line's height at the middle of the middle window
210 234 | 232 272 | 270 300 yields 1.6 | 1.38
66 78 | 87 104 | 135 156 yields 0.0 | 1.37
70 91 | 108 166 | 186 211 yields 3.6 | 1.35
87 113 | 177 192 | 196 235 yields 2.7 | 1.37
